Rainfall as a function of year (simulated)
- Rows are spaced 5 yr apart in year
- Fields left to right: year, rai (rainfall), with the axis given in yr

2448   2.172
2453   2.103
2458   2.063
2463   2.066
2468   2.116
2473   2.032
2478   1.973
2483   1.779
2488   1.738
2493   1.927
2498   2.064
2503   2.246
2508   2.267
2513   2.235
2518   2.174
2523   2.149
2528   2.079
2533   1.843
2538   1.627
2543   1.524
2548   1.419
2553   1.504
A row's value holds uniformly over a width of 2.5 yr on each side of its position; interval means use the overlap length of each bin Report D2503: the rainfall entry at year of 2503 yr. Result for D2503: 2.246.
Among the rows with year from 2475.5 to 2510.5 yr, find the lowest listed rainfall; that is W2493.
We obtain 1.738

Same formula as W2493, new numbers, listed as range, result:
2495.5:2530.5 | 2.064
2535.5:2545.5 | 1.524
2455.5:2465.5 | 2.063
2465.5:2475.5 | 2.032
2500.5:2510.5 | 2.246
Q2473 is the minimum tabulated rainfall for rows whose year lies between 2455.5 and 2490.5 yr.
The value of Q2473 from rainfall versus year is 1.738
